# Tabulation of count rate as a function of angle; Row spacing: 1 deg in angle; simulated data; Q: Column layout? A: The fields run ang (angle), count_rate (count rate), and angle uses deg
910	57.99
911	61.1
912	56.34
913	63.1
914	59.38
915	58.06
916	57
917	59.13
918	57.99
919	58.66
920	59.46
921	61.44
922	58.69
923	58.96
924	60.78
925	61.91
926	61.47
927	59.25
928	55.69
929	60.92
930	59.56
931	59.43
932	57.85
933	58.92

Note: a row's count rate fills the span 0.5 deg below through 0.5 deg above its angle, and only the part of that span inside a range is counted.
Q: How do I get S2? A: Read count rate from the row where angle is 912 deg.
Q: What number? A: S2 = 56.34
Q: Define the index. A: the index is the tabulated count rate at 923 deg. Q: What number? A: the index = 58.96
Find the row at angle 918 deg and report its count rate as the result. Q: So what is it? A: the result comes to 57.99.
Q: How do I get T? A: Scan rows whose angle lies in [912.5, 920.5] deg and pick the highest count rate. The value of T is 63.1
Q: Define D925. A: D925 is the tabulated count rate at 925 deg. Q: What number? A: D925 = 61.91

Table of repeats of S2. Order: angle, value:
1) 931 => 59.43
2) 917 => 59.13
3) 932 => 57.85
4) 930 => 59.56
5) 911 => 61.1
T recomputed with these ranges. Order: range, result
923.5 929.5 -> 61.91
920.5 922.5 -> 61.44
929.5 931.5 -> 59.56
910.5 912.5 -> 61.1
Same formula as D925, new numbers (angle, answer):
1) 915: 58.06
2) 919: 58.66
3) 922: 58.69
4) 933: 58.92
